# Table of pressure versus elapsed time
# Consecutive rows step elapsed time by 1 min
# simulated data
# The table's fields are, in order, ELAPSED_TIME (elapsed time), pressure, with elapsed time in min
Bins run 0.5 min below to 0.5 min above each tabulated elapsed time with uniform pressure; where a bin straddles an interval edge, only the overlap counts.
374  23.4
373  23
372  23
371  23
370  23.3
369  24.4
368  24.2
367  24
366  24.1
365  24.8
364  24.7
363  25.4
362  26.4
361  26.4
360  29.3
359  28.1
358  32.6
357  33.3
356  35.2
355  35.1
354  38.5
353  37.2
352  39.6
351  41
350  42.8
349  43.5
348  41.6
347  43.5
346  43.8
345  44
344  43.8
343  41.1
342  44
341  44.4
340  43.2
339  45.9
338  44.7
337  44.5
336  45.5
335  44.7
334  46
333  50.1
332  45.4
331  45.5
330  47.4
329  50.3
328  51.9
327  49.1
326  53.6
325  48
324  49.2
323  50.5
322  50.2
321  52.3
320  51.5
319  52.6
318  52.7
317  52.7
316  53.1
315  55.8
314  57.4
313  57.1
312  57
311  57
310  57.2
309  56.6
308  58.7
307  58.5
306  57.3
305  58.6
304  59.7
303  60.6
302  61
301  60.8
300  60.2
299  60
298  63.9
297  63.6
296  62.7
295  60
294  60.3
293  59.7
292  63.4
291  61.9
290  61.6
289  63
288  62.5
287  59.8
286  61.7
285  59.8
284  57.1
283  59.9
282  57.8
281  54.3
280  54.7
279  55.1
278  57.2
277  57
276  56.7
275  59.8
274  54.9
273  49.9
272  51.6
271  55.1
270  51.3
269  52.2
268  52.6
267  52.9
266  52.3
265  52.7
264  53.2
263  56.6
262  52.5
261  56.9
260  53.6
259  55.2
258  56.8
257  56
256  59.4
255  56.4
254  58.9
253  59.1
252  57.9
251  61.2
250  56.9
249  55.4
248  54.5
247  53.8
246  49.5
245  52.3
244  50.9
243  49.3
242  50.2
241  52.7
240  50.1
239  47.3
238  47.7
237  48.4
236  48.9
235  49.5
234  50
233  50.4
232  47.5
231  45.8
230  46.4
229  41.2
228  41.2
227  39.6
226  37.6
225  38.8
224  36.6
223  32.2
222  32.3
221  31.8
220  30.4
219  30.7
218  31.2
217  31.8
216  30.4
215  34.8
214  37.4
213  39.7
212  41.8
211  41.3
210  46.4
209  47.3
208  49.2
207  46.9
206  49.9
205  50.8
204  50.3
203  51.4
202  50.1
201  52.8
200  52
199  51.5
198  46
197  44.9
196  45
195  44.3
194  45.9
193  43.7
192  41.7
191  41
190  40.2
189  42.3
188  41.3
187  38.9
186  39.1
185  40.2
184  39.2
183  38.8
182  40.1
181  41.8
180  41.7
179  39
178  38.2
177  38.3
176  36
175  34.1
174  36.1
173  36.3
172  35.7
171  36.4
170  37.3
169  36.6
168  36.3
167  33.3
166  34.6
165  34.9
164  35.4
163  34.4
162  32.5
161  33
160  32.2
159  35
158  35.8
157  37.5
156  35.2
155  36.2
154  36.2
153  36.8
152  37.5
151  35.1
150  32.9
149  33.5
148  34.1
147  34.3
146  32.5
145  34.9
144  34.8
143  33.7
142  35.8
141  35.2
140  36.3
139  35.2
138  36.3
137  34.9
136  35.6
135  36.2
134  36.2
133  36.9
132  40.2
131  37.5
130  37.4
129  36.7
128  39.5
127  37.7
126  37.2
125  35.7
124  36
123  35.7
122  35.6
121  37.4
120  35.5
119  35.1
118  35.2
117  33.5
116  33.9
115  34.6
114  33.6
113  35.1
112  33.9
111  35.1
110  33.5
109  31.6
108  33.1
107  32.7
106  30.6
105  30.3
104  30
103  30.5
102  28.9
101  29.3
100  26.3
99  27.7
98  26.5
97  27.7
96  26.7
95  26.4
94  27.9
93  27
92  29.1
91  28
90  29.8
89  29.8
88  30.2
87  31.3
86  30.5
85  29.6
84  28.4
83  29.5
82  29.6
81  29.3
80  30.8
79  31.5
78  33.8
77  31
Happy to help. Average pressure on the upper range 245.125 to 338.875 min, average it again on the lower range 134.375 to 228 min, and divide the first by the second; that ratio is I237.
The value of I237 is 1.4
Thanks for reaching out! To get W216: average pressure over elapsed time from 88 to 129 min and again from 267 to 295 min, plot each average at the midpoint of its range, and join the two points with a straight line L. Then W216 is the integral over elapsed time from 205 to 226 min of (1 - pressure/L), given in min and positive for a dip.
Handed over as 4.1 min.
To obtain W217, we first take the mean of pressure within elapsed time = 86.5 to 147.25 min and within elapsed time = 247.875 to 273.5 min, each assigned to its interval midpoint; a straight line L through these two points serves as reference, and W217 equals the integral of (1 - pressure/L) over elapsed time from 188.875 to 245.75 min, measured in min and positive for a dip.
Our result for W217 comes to 5.22 min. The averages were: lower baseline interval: 33.2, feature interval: 43.9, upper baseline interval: 55.1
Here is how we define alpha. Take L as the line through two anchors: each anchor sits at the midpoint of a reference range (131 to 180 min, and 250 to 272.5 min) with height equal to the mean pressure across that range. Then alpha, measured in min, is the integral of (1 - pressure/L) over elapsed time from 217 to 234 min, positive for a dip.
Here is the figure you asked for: 3.6 min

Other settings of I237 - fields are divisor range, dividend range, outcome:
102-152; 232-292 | 1.57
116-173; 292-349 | 1.47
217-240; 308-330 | 1.29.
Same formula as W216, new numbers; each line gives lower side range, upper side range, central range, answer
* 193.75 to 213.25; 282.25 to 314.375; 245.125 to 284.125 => 0.1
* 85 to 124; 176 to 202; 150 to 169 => 1.8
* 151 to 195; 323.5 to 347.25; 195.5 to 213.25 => -3.8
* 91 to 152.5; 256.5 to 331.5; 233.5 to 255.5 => -1.4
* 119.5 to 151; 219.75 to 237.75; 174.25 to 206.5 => -3.2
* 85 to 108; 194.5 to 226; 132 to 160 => -0.6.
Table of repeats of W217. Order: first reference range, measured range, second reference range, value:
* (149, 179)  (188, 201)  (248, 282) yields -1.1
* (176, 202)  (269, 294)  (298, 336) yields -3.4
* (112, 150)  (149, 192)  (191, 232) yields 2.0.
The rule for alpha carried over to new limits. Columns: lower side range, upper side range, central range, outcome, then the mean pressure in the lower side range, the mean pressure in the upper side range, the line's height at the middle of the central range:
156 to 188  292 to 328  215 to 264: -0.8 min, 36.8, 56.6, 46.5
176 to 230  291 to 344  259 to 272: -1.5 min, 41.3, 53.4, 47.9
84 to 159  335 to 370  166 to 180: -1.0 min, 33.4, 36.1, 34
